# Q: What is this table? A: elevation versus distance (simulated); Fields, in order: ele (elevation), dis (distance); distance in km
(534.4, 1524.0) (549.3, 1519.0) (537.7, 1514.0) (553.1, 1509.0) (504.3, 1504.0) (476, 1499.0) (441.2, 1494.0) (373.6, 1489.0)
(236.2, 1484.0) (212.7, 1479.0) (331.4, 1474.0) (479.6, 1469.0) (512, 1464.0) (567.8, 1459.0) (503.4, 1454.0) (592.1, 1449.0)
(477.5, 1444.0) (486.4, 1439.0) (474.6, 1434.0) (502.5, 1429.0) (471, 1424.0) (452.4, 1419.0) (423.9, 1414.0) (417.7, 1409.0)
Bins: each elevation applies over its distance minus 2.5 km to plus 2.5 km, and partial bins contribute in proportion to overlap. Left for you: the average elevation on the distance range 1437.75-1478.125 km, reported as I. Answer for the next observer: 483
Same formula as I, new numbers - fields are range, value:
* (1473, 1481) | 265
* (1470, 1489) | 292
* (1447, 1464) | 547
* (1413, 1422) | 442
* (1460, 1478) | 433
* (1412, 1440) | 468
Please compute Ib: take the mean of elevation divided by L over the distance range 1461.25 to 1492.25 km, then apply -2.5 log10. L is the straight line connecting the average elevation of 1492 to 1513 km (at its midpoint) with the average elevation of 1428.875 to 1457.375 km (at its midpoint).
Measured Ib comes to 0.36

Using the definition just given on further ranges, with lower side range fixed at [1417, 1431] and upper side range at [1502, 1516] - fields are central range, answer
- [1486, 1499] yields 0.25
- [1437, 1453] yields -0.06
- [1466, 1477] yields 0.25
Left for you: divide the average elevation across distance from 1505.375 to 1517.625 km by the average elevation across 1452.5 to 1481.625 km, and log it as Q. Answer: 1.26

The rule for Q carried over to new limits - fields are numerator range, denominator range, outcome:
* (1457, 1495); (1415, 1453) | 0.79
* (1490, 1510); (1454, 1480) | 1.09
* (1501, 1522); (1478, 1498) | 1.59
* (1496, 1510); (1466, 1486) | 1.57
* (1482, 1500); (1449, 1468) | 0.71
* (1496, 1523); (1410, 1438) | 1.13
